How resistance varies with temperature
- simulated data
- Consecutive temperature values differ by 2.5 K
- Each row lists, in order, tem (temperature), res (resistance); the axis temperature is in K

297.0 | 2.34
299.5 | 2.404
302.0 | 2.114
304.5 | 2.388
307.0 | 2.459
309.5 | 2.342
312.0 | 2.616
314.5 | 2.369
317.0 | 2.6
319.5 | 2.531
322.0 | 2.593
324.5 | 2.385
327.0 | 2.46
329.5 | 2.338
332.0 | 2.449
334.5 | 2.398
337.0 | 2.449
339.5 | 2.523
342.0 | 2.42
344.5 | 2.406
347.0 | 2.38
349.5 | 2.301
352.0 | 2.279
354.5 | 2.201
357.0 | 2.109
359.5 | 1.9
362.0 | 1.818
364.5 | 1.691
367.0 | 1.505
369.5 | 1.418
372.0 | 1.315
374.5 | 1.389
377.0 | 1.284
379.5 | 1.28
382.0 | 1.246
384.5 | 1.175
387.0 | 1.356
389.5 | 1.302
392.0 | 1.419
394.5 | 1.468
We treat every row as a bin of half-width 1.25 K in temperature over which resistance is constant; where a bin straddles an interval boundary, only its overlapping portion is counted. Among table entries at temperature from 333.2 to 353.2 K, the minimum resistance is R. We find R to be 2.279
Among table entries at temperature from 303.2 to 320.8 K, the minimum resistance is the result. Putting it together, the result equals 2.342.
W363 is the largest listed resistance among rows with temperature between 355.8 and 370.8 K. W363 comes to 2.109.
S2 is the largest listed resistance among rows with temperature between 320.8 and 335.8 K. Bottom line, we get 2.593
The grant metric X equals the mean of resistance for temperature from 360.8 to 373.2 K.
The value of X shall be 1.55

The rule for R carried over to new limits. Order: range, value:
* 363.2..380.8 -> 1.28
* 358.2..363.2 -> 1.818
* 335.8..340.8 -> 2.449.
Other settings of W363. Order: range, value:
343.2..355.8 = 2.406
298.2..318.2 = 2.616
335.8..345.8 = 2.523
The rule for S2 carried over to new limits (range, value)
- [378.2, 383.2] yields 1.28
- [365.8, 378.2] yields 1.505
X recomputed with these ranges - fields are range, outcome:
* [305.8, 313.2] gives 2.47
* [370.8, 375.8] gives 1.35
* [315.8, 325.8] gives 2.53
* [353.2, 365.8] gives 1.94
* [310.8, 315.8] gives 2.49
